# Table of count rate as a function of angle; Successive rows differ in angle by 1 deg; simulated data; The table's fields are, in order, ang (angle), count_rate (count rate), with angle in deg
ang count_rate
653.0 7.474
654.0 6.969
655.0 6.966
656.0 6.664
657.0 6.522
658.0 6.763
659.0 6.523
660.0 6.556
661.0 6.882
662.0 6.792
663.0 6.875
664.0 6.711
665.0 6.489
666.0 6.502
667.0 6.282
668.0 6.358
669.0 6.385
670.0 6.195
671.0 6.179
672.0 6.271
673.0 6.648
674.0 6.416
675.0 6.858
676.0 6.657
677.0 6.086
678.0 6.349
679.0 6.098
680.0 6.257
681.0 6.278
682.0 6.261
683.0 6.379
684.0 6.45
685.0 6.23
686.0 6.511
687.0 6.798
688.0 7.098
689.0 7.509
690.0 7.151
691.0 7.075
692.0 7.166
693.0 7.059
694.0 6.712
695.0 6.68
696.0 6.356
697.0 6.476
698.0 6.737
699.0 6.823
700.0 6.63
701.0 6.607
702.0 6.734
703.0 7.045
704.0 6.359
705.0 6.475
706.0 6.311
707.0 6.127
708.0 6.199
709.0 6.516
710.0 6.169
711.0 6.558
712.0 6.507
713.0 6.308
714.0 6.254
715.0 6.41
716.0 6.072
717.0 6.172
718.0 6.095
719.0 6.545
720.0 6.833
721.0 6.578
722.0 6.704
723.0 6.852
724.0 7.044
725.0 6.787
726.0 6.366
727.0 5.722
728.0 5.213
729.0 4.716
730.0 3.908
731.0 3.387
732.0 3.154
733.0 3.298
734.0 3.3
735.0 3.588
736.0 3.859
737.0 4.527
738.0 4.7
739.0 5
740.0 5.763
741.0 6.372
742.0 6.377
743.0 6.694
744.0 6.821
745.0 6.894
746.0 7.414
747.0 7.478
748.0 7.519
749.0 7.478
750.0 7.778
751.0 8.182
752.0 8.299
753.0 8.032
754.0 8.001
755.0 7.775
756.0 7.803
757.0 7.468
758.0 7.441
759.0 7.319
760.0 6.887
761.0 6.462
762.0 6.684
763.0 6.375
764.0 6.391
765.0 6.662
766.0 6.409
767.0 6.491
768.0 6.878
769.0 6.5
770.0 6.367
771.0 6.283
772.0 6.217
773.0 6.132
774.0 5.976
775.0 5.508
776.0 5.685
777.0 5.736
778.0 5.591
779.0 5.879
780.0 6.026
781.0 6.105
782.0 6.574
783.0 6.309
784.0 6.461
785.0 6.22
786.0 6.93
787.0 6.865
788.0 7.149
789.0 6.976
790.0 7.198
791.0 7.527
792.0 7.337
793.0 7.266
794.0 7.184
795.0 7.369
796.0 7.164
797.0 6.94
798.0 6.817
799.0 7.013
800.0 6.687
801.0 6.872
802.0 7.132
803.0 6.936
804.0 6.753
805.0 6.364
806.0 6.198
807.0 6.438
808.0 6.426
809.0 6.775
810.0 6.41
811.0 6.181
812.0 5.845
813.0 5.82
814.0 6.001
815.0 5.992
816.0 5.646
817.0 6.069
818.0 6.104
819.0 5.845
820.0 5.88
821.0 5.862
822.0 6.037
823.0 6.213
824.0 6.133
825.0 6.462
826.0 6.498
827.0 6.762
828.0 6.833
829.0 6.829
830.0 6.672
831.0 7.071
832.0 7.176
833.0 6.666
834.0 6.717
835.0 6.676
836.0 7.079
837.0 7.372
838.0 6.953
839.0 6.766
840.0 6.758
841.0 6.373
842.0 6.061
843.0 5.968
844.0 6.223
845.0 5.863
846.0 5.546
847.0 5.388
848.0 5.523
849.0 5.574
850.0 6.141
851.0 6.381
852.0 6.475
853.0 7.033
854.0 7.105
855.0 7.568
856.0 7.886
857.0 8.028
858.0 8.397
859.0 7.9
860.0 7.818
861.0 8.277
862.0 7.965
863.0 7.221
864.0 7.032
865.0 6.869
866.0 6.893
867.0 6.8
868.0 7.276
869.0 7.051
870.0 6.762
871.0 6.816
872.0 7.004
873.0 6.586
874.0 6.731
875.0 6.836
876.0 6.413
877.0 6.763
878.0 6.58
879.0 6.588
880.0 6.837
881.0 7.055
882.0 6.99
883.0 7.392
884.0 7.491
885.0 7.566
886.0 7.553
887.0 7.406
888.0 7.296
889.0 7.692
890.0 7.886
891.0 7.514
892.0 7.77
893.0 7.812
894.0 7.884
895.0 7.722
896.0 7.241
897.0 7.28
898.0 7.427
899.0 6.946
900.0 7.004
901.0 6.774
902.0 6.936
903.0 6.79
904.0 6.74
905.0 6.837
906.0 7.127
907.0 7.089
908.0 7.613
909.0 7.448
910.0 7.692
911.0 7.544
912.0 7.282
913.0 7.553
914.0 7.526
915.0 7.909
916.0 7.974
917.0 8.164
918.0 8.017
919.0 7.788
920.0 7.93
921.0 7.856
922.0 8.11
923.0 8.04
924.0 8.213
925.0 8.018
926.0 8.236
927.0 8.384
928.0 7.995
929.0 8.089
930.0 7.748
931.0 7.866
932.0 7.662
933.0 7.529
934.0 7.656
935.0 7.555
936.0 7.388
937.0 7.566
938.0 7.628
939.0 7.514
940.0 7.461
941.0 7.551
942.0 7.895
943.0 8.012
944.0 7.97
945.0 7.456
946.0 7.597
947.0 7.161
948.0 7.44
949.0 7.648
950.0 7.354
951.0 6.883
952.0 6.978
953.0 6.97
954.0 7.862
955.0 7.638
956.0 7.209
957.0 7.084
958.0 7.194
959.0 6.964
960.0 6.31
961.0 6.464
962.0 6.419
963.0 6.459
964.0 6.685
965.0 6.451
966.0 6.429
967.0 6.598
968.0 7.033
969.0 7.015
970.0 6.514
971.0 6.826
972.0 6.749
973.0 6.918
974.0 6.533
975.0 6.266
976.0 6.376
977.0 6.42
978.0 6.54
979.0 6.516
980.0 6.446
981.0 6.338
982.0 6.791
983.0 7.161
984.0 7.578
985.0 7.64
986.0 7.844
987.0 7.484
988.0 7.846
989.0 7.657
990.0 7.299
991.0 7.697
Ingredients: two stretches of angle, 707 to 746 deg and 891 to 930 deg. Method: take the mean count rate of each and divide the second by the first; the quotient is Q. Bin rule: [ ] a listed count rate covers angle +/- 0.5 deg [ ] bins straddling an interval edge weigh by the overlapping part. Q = 1.3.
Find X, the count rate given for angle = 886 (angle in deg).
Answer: 7.553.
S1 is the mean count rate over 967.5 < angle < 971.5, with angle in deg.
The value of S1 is 6.85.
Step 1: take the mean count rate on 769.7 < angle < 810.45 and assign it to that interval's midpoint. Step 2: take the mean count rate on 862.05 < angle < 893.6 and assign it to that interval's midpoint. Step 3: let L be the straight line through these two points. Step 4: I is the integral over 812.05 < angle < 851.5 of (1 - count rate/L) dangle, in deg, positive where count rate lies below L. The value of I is 3.1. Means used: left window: 6.58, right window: 7.13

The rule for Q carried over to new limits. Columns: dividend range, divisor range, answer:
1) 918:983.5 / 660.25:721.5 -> 1.11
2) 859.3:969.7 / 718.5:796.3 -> 1.15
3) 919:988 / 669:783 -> 1.14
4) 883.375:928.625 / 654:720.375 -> 1.16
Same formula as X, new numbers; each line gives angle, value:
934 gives 7.656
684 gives 6.45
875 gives 6.836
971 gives 6.826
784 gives 6.461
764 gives 6.391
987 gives 7.484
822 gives 6.037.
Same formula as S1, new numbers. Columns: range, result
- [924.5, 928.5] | 8.16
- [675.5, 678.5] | 6.36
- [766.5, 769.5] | 6.62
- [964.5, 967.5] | 6.49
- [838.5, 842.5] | 6.49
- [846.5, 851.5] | 5.8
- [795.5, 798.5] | 6.97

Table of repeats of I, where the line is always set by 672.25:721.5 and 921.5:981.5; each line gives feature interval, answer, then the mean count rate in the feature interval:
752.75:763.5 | -0.92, 7.28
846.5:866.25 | -0.29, 7.08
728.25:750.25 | 4.08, 5.43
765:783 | 1.58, 6.16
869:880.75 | 0.47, 6.74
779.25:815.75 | 0.81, 6.66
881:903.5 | -0.97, 7.37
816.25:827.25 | 1.18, 6.14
